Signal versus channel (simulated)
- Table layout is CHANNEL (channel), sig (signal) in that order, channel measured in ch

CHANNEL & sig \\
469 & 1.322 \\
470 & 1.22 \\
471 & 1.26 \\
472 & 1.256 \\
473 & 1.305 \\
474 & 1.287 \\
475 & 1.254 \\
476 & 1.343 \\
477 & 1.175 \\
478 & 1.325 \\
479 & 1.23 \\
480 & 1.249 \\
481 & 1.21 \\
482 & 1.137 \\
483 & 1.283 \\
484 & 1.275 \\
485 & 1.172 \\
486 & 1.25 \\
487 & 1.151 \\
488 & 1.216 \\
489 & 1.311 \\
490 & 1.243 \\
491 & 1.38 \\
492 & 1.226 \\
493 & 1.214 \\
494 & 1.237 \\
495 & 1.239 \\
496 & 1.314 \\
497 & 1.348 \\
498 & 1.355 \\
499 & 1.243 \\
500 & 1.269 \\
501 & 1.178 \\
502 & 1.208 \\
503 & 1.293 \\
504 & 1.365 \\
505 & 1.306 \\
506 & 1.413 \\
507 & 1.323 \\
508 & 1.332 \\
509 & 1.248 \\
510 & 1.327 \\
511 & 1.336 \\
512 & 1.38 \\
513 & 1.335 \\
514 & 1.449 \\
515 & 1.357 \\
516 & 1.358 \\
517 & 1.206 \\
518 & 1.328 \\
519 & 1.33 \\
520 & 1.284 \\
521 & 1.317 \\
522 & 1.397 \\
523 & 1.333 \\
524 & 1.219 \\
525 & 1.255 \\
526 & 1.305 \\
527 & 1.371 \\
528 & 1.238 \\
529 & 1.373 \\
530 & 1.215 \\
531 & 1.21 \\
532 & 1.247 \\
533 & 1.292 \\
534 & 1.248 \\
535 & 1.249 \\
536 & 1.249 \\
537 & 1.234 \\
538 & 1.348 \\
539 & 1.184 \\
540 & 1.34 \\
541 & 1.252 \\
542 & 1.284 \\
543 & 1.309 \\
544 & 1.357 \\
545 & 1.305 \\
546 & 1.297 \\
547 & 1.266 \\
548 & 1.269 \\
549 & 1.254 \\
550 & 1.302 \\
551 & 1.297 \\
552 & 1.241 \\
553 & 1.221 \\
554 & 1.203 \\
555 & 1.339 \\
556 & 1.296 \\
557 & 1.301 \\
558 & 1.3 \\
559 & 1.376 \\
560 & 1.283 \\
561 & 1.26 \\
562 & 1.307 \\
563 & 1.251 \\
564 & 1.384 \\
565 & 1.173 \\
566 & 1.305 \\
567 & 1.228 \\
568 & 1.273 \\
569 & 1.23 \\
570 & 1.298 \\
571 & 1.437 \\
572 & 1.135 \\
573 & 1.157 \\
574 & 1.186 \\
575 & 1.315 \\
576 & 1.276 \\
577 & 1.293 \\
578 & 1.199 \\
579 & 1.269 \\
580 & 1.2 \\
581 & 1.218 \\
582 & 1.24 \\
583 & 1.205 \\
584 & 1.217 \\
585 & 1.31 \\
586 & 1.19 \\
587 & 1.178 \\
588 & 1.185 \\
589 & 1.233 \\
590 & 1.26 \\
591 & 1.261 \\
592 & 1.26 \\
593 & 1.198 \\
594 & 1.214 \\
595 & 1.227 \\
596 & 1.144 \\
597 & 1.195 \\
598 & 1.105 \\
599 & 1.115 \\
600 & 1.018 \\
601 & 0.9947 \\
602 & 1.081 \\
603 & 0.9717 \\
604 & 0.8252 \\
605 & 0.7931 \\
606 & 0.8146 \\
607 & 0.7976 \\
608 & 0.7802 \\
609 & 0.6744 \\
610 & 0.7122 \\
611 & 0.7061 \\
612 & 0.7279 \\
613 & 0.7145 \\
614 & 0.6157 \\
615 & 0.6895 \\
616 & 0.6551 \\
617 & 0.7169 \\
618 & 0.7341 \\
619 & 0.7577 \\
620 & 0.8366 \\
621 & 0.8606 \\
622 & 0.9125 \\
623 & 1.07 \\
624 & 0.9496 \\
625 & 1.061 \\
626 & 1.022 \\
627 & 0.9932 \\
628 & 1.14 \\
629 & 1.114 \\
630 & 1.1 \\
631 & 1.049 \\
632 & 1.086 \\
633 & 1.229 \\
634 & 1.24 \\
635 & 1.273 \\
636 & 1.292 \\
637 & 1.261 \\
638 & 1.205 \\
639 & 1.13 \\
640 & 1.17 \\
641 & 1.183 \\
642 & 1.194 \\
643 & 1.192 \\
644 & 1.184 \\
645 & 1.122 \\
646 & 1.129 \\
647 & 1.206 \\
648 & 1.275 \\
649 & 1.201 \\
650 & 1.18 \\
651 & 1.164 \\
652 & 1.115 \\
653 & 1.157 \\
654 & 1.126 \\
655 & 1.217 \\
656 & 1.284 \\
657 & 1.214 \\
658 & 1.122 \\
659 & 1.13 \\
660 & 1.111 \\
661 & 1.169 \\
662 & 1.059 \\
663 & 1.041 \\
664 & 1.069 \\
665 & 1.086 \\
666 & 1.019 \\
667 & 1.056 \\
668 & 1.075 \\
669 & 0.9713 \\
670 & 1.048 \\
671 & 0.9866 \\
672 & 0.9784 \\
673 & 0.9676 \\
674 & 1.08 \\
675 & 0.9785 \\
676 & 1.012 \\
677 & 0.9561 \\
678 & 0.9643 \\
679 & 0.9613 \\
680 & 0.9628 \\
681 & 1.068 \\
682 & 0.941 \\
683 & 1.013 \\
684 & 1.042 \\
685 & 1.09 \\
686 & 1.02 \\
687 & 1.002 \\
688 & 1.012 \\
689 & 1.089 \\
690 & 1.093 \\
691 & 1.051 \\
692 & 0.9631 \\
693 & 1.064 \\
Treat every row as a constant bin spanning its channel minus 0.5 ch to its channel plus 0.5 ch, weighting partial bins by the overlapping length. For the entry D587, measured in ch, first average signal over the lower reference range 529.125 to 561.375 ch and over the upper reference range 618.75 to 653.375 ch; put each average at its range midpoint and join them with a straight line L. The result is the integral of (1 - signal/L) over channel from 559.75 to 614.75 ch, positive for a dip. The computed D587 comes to 4.1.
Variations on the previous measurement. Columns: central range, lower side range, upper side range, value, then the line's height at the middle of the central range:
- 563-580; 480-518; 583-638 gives -2.29 ch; 1.11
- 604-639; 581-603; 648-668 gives 6.87 ch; 1.16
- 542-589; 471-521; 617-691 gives -2.81 ch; 1.19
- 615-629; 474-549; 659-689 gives 2.63 ch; 1.11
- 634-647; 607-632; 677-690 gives -4.07 ch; 0.912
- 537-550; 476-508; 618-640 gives -1.04 ch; 1.19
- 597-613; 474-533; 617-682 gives 3.71 ch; 1.14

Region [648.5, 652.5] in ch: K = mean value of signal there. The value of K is 1.17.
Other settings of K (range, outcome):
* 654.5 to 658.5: 1.21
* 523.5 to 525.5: 1.24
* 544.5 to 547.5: 1.29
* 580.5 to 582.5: 1.23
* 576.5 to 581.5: 1.24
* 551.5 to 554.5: 1.22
